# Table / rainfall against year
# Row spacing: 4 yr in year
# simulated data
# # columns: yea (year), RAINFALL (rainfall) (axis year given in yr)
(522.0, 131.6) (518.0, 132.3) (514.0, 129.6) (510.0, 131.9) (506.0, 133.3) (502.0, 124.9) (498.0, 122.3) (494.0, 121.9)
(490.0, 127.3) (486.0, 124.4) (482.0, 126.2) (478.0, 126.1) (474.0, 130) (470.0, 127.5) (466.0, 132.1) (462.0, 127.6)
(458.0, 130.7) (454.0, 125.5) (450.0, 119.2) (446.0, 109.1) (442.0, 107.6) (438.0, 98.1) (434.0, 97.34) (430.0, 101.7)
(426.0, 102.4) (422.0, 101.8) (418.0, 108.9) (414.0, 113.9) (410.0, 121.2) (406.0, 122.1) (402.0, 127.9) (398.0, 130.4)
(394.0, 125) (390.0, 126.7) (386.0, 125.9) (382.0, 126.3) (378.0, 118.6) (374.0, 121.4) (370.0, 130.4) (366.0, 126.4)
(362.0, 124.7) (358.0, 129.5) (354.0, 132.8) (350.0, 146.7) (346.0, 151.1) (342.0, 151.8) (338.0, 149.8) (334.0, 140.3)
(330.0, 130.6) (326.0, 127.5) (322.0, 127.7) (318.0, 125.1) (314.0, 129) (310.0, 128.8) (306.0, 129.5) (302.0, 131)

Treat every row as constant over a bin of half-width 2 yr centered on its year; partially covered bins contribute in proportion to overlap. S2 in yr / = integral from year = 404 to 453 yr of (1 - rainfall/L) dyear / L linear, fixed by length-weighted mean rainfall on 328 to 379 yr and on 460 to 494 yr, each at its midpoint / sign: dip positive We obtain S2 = 8.1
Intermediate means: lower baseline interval 135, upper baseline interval 127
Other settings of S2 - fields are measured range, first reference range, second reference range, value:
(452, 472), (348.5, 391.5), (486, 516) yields -0.2 yr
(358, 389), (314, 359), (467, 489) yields 2.2 yr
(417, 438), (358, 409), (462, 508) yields 4.1 yr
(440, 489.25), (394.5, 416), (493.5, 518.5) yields 0.9 yr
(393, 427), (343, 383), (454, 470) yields 3.4 yr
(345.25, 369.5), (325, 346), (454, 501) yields 0.9 yr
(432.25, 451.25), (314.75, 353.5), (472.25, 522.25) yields 3.7 yr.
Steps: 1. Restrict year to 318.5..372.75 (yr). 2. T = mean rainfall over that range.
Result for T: 136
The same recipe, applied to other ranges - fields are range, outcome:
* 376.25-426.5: 120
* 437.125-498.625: 123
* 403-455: 110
